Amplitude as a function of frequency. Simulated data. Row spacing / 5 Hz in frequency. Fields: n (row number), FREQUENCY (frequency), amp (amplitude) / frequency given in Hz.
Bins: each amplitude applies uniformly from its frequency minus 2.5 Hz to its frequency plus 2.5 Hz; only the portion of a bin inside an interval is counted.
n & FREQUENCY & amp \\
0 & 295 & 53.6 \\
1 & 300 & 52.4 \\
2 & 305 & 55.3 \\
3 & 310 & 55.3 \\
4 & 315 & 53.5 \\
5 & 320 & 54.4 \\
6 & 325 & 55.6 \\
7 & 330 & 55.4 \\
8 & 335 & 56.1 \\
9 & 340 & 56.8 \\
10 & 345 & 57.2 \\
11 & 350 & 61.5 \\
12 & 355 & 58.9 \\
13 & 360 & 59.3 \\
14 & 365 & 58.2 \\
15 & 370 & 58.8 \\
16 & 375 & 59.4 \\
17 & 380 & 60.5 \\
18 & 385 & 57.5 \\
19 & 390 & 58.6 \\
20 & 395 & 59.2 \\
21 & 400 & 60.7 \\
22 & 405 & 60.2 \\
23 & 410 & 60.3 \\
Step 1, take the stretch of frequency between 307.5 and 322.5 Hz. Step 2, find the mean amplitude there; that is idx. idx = 54.4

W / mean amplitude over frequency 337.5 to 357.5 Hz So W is 58.6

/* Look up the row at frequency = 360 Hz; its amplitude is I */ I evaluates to 59.3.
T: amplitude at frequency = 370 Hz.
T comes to 58.8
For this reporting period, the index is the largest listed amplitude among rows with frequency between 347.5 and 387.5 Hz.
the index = 61.5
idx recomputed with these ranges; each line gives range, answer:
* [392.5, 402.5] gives 60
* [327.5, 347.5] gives 56.4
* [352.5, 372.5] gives 58.8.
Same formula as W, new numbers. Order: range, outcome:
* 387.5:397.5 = 58.9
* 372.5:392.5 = 59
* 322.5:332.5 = 55.5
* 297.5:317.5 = 54.1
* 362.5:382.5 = 59.2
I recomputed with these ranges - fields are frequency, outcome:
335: 56.1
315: 53.5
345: 57.2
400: 60.7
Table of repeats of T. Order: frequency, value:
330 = 55.4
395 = 59.2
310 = 55.3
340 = 56.8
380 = 60.5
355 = 58.9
